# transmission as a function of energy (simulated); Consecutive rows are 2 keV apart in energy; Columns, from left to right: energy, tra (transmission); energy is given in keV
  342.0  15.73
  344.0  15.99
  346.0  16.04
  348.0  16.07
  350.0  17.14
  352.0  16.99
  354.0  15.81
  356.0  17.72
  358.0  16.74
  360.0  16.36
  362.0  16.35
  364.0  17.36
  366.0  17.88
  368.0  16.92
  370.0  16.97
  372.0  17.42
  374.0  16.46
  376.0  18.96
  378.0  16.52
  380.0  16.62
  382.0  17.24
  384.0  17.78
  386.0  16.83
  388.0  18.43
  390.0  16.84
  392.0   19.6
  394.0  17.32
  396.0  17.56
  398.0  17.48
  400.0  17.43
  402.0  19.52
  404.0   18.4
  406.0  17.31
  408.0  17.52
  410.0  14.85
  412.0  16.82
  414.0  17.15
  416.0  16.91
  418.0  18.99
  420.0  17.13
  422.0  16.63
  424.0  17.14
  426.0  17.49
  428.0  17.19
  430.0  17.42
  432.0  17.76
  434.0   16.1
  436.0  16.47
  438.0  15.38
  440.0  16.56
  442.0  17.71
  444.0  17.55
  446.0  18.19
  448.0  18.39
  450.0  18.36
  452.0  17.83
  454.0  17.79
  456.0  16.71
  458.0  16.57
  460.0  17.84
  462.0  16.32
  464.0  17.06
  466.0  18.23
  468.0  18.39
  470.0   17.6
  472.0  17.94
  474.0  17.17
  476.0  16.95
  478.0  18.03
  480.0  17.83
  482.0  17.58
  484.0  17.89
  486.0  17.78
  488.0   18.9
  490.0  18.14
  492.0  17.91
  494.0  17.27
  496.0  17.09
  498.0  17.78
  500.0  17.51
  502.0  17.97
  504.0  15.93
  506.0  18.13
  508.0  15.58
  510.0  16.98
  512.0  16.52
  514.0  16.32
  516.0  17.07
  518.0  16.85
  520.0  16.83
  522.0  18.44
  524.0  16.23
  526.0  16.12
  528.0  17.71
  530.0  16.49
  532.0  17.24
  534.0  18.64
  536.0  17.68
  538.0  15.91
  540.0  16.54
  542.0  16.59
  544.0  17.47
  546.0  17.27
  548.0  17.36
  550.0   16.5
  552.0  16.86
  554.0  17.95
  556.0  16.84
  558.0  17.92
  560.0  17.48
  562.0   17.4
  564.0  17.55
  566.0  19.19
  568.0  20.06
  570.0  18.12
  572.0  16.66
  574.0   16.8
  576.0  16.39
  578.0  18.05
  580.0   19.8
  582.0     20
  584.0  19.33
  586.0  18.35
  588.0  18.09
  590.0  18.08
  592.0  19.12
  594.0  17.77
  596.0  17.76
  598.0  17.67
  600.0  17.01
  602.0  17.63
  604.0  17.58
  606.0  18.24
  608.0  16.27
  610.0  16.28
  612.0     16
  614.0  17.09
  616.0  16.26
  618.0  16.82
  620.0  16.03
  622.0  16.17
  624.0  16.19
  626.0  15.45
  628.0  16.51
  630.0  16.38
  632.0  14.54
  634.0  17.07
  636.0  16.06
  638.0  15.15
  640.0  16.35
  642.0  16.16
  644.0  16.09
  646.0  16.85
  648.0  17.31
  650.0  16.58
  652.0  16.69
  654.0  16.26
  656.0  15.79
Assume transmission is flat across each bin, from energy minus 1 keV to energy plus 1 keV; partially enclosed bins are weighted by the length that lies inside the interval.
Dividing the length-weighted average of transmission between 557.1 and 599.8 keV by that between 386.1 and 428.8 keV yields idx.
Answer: 1.0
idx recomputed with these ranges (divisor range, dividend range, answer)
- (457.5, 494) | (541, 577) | 0.99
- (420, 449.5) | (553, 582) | 1.05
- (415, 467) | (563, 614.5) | 1.03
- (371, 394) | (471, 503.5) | 1.01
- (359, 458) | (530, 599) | 1.02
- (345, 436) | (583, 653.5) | 0.98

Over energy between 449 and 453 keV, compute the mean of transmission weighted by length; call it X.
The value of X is 18.1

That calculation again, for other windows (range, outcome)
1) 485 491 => 18.3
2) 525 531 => 16.8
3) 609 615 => 16.5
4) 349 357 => 16.9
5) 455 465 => 16.9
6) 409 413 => 15.8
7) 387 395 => 18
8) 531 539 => 17.4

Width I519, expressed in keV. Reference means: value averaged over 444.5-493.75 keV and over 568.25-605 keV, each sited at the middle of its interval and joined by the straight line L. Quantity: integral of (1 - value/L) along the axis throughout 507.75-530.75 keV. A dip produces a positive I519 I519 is 1.4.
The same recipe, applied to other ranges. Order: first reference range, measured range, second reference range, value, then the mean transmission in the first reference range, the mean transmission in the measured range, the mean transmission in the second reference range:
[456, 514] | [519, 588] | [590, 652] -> -2.1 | 17.4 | 17.6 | 16.7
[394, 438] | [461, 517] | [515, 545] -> -1.0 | 17.3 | 17.4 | 17.1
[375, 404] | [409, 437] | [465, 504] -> 1.2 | 17.7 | 17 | 17.7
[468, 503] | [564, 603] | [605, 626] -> -3.2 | 17.7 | 18.2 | 16.5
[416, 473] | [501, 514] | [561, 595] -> 0.7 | 17.4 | 16.8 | 18.3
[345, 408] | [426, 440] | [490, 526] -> 0.4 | 17.3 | 16.8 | 17.1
